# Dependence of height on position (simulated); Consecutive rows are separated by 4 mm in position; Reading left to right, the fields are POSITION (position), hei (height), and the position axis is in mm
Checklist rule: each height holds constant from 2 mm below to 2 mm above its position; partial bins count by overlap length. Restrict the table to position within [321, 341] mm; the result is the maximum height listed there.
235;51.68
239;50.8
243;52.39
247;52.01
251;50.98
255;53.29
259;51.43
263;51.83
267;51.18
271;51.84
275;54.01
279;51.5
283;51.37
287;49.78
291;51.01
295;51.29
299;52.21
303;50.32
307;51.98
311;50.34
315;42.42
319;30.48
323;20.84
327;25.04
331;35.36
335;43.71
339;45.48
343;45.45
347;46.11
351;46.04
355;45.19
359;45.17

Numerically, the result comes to 45.48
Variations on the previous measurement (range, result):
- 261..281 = 54.01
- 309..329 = 50.34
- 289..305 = 52.21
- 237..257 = 53.29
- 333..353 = 46.11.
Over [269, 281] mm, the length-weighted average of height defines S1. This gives 52.4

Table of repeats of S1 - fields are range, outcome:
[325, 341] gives 37.4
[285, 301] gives 51.1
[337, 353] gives 45.8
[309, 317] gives 46.4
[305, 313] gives 51.2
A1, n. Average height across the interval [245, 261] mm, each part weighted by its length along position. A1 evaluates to 51.9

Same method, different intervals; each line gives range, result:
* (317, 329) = 25.5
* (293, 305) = 51.3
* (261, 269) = 51.5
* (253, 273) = 51.9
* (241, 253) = 51.8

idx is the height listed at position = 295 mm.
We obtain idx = 51.29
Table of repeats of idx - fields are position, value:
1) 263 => 51.83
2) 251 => 50.98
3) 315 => 42.42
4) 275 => 54.01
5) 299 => 52.21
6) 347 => 46.11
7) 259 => 51.43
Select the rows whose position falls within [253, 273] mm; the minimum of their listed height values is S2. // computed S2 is 51.18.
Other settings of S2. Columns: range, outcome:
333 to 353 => 43.71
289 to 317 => 42.42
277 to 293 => 49.78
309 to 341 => 20.84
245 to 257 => 50.98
